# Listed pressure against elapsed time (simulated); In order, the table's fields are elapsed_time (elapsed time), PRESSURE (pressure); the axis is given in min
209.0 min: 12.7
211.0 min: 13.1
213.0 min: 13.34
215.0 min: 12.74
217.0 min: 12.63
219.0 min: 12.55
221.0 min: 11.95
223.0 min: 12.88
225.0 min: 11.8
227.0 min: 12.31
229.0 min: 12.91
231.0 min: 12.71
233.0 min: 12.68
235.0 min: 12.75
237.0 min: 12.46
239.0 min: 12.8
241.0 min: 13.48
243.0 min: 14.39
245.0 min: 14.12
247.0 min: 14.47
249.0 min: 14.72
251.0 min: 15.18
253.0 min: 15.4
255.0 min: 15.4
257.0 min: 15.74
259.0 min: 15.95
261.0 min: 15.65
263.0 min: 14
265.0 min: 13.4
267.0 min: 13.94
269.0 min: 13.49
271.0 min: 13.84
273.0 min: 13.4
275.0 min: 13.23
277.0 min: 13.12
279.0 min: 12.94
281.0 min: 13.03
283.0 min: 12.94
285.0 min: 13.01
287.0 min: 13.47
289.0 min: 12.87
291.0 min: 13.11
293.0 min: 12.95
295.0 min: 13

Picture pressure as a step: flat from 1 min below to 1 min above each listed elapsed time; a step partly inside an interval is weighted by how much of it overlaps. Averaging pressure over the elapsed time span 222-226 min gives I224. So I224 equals 12.3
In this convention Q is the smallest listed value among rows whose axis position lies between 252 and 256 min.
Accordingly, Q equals 15.4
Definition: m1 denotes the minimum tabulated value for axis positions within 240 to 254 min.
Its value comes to 13.48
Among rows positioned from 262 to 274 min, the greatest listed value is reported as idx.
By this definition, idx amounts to 14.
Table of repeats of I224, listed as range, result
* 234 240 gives 12.7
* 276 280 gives 13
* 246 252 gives 14.8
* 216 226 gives 12.4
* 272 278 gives 13.2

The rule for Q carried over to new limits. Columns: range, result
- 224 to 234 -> 11.8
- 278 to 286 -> 12.94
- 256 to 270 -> 13.4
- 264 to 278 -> 13.12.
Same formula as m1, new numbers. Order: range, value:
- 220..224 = 11.95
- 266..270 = 13.49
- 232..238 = 12.46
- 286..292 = 12.87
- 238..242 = 12.8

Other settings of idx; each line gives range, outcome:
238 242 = 13.48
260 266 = 15.65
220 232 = 12.91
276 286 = 13.12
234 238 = 12.75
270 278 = 13.84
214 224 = 12.88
